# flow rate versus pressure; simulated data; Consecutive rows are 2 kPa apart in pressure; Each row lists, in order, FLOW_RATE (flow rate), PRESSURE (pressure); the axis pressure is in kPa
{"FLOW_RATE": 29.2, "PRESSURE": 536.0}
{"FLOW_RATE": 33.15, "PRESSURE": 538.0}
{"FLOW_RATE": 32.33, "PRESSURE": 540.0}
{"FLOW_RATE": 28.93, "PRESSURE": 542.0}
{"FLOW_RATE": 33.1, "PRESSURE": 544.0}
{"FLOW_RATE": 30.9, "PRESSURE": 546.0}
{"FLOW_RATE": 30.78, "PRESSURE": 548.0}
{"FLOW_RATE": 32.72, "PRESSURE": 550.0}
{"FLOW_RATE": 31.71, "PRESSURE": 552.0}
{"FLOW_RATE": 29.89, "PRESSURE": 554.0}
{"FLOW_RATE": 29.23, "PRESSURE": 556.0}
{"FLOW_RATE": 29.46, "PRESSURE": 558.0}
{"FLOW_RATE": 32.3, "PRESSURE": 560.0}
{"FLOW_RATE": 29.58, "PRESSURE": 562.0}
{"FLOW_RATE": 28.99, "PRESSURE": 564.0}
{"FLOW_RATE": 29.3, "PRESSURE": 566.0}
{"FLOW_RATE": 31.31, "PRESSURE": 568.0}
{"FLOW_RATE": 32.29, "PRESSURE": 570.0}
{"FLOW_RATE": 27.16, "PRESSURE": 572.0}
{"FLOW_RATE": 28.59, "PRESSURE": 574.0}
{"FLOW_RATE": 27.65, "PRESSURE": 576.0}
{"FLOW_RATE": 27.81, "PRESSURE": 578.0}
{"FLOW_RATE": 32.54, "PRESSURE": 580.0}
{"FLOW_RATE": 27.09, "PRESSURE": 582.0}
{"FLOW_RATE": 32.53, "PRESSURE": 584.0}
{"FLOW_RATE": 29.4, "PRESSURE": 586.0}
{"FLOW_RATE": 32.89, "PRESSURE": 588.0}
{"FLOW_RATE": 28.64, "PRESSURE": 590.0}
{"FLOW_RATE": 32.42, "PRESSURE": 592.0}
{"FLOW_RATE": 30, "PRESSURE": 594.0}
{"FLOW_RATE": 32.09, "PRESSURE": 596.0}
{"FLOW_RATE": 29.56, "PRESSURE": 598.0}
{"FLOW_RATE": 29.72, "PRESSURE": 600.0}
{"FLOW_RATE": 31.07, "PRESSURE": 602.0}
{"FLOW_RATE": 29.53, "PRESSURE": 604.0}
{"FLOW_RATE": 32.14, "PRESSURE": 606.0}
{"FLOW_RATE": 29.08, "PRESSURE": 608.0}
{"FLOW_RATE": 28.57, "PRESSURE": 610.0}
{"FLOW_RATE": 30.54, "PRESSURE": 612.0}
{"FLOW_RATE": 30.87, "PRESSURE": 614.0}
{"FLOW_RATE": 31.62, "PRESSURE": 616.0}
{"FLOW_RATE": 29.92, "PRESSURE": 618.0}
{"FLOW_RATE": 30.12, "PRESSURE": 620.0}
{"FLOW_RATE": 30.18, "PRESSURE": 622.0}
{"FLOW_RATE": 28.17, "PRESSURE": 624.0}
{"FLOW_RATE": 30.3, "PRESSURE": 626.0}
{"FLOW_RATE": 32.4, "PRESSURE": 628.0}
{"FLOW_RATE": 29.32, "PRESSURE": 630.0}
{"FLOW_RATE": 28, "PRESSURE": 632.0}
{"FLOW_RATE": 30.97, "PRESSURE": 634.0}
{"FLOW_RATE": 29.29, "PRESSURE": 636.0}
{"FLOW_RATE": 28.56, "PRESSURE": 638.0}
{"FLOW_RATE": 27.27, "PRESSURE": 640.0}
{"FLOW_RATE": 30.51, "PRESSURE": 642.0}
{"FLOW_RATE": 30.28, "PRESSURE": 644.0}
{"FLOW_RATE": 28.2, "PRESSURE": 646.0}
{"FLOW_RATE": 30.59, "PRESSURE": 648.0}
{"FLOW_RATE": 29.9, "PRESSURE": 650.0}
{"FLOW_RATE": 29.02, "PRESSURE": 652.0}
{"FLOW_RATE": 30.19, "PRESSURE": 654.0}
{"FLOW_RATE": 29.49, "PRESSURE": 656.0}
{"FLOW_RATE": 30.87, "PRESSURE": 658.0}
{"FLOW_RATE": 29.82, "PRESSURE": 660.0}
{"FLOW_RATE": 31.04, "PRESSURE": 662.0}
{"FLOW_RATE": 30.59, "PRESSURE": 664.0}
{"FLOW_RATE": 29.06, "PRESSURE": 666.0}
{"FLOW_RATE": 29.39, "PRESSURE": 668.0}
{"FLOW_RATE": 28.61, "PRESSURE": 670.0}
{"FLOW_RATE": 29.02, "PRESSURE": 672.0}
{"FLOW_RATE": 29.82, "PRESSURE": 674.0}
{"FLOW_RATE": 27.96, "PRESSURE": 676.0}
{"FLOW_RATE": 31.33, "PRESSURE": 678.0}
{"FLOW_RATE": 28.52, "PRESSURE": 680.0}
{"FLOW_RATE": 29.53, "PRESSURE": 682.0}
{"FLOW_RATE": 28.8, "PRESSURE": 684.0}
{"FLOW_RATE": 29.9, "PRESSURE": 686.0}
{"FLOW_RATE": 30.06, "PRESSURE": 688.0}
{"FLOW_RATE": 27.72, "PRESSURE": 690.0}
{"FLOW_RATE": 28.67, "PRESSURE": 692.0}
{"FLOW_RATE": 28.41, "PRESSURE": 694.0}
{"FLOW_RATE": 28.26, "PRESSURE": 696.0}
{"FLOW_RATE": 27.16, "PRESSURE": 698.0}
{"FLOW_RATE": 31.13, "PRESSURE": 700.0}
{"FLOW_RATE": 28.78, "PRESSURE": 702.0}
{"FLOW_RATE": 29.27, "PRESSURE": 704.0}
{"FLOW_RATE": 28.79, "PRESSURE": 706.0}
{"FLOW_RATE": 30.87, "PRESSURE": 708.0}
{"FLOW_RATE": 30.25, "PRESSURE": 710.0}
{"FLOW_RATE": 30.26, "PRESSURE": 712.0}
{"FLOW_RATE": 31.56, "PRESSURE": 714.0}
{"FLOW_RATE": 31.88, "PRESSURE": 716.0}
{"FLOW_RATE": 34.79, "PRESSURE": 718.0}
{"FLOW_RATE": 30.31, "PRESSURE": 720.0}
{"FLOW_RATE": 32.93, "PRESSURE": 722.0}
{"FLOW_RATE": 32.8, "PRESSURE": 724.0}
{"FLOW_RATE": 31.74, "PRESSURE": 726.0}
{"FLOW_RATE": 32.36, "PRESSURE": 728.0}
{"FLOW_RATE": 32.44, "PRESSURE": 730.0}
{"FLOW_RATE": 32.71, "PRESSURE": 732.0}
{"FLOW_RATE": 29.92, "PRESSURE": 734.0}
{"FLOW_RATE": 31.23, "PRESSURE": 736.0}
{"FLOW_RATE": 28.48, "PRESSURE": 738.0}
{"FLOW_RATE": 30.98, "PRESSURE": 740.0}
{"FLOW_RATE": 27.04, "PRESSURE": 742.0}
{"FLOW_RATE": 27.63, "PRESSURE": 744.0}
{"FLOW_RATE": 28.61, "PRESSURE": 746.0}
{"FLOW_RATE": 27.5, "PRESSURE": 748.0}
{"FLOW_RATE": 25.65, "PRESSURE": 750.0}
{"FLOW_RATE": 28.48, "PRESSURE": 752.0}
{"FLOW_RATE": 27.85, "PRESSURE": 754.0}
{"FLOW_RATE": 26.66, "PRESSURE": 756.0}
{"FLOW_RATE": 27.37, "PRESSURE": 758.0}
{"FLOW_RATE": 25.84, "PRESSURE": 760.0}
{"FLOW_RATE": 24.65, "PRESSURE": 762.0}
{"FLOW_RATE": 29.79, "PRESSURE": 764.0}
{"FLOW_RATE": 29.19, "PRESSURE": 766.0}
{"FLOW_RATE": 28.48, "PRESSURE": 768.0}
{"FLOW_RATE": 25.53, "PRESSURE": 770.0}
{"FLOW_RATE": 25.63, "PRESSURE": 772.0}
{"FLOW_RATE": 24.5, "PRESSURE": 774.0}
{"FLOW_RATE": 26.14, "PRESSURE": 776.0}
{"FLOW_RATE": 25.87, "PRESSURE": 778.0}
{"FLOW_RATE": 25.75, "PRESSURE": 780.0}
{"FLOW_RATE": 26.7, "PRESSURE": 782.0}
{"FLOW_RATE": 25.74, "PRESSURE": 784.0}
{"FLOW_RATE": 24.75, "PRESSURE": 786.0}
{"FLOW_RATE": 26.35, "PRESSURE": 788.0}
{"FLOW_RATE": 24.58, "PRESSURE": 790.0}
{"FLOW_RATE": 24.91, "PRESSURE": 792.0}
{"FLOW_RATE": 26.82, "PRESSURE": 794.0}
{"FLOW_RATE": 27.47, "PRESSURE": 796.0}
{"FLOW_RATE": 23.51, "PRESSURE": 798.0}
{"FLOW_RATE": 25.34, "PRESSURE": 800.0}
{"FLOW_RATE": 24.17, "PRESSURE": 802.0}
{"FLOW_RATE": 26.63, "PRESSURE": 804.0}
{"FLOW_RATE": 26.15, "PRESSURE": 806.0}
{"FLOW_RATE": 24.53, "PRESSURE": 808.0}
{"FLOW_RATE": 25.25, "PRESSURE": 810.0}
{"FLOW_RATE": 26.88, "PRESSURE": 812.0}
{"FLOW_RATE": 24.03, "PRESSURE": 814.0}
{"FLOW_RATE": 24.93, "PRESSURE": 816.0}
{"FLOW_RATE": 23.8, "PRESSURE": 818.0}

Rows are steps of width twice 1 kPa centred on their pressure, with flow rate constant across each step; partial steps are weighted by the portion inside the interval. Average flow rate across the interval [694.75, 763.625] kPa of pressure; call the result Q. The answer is 29.6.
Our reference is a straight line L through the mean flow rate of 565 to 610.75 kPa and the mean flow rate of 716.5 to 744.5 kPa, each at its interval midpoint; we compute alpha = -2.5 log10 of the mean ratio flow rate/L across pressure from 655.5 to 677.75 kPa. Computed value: 0.04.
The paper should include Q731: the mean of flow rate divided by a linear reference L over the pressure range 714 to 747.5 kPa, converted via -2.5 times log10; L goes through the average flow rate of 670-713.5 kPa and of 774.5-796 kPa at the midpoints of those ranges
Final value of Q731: -0.12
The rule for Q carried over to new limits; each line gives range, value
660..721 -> 29.7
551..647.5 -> 30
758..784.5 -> 26.5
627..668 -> 29.8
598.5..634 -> 30.1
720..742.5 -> 31.2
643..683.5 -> 29.7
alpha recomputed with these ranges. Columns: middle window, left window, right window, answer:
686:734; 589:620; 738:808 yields -0.096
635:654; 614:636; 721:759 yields 0.025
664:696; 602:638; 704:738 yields 0.062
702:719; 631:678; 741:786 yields -0.100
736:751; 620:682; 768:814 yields -0.048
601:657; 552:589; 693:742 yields 0.013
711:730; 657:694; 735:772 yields -0.130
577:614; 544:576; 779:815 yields -0.027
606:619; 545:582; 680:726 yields -0.007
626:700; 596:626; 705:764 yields 0.019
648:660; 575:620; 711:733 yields 0.042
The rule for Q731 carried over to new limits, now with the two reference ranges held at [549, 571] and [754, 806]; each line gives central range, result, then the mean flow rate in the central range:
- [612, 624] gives -0.033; 30.3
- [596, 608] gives -0.024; 30.4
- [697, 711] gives -0.068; 29.5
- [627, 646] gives -0.018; 29.5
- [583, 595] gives -0.034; 31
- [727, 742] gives -0.144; 30.9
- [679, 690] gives -0.043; 29.2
